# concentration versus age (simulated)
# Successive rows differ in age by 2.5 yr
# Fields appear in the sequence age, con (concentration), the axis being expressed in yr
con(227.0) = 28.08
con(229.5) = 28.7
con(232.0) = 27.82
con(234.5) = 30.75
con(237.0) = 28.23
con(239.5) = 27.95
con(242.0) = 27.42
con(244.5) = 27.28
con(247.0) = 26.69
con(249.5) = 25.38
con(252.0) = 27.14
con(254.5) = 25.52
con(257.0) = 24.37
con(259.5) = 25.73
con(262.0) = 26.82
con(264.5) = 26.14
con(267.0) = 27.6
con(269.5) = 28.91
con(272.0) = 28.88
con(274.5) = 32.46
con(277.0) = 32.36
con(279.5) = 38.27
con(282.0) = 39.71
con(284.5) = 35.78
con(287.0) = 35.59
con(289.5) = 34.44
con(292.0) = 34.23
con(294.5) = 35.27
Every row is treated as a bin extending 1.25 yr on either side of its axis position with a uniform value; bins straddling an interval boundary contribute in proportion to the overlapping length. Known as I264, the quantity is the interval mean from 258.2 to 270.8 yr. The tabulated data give 27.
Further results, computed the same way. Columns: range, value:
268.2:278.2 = 30.6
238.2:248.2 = 27.3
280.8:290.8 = 36.4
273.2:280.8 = 34.4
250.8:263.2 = 25.9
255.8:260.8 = 25.1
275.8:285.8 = 36.5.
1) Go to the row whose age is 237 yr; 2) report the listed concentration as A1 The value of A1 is 28.23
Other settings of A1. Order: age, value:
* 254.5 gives 25.52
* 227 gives 28.08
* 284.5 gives 35.78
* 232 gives 27.82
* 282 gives 39.71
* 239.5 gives 27.95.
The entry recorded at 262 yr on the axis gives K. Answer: 26.82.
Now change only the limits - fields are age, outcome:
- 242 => 27.42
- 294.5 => 35.27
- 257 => 24.37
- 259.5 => 25.73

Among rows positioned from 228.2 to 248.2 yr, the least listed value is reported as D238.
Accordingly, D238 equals 26.69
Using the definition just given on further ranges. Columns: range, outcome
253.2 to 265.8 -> 24.37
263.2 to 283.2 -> 26.14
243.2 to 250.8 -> 25.38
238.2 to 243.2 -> 27.42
